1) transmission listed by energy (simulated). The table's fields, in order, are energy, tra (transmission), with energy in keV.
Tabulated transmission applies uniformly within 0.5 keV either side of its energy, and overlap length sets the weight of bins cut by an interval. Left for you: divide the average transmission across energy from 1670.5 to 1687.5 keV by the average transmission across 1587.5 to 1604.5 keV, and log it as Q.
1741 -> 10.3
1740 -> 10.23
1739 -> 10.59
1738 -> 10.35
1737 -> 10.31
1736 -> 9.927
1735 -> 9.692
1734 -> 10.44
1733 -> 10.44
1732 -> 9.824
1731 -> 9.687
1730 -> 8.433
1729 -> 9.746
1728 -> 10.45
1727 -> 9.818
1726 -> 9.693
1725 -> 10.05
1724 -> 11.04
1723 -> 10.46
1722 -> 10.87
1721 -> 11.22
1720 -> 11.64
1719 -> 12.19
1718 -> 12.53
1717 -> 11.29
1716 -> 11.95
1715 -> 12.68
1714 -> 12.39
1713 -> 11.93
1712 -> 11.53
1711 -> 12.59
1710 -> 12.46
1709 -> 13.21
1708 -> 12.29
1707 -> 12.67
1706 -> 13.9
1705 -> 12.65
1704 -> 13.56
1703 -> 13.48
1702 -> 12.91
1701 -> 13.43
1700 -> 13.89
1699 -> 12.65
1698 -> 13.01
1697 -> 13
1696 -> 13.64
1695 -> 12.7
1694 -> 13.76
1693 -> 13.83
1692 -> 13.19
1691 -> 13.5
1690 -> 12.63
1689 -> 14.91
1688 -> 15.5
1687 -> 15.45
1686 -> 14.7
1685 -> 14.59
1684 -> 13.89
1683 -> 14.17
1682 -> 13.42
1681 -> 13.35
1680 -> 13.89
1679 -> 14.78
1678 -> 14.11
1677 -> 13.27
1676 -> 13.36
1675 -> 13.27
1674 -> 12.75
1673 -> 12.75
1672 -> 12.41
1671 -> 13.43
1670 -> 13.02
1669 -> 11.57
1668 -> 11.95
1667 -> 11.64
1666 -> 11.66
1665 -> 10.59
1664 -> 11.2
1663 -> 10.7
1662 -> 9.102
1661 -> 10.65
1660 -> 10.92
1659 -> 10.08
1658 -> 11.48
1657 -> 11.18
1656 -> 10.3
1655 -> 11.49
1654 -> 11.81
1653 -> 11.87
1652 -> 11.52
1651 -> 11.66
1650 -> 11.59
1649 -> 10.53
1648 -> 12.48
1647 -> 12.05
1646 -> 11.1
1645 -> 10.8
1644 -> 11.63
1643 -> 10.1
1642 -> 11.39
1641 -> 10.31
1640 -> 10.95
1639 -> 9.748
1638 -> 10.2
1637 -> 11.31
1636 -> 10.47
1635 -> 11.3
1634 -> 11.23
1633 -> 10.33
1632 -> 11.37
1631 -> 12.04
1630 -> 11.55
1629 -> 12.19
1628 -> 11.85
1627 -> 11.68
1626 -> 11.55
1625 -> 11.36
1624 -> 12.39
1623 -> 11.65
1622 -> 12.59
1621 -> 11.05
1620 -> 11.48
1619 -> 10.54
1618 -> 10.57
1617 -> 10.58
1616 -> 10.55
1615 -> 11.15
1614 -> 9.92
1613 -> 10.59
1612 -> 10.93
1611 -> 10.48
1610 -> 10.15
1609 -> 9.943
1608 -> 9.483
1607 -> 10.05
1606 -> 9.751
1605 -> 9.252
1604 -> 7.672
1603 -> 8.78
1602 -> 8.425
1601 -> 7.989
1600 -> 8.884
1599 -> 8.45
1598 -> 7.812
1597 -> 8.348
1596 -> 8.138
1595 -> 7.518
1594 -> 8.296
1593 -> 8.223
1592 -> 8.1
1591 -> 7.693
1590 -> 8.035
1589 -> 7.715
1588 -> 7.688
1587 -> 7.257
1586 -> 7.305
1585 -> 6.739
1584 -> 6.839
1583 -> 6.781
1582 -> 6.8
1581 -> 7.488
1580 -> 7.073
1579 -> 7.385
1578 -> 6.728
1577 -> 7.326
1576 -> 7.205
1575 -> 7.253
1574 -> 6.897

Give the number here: 1.7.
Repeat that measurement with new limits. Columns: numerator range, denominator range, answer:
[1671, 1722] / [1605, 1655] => 1.19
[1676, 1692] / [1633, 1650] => 1.28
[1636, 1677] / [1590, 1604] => 1.40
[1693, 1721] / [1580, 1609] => 1.58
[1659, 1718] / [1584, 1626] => 1.38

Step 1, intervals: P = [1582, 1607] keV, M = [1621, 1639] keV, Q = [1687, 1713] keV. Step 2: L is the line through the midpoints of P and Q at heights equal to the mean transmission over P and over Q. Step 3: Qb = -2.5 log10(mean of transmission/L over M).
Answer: -0.171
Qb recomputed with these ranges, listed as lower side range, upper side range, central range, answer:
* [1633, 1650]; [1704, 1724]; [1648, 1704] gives -0.101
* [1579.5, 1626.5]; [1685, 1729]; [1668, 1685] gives -0.154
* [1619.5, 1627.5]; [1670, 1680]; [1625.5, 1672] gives 0.114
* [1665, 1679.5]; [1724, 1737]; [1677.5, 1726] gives -0.144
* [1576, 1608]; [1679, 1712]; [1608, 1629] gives -0.181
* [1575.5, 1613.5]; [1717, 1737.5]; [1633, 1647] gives -0.202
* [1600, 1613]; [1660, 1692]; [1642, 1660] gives 0.039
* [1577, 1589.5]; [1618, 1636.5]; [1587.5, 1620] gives 0.003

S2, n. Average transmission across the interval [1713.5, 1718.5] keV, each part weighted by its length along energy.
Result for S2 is 12.2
